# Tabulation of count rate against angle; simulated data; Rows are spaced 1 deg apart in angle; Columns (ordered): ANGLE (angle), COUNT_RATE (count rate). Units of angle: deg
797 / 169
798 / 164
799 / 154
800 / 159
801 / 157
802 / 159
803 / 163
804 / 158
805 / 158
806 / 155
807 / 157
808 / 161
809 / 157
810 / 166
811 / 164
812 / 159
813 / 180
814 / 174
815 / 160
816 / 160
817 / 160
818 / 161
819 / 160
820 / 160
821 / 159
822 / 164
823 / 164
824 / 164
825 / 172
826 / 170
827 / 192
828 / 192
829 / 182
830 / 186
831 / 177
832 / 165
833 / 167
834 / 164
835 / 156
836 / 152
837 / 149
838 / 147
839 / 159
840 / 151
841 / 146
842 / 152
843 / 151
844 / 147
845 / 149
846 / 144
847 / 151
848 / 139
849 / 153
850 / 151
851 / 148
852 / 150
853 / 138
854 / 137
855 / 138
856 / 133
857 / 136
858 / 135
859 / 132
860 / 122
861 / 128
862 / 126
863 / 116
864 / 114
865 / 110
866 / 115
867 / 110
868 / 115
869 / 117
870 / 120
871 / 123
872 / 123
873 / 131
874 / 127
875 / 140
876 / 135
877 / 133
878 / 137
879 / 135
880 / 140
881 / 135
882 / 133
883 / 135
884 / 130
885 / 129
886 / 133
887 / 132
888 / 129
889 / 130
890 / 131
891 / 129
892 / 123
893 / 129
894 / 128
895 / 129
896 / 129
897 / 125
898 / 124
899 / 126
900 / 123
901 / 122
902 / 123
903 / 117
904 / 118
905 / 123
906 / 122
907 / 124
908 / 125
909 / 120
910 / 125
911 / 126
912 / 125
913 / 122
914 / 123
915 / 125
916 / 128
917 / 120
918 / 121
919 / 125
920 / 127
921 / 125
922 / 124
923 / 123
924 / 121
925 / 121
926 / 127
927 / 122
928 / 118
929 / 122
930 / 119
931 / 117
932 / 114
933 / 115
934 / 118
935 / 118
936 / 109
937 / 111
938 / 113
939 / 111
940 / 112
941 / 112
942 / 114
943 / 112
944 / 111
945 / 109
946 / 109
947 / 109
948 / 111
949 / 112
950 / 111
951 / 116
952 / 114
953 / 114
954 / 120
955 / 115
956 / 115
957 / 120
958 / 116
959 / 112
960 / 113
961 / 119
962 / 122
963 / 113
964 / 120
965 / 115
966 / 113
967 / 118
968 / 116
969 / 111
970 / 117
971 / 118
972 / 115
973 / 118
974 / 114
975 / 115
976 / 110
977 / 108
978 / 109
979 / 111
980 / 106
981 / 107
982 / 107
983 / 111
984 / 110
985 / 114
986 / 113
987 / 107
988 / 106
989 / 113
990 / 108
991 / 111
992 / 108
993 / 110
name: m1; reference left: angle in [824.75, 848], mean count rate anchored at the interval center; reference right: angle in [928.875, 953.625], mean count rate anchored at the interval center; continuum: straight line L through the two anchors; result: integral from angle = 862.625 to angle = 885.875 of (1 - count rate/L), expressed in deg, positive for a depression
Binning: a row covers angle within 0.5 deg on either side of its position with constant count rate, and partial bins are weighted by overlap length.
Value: 2.8 deg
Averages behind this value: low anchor 161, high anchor 113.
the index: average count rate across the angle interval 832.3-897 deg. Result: 136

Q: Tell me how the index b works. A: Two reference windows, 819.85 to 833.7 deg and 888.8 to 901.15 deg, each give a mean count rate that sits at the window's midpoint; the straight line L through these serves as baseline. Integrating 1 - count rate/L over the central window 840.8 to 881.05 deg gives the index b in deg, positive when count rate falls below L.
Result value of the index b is 4.3 deg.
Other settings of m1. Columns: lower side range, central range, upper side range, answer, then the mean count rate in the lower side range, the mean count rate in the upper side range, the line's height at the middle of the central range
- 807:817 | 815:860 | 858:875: -3.6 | 164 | 122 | 144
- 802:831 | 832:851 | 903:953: 0.5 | 166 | 118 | 156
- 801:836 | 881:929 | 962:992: 3.9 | 166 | 112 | 137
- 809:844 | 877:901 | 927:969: 1.5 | 164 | 115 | 139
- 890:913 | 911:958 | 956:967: 1.0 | 124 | 116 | 120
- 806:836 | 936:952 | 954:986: 1.5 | 167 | 114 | 123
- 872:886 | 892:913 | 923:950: 0.3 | 133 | 115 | 126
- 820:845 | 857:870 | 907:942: 2.5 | 163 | 120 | 149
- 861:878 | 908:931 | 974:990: -1.2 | 123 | 110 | 117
